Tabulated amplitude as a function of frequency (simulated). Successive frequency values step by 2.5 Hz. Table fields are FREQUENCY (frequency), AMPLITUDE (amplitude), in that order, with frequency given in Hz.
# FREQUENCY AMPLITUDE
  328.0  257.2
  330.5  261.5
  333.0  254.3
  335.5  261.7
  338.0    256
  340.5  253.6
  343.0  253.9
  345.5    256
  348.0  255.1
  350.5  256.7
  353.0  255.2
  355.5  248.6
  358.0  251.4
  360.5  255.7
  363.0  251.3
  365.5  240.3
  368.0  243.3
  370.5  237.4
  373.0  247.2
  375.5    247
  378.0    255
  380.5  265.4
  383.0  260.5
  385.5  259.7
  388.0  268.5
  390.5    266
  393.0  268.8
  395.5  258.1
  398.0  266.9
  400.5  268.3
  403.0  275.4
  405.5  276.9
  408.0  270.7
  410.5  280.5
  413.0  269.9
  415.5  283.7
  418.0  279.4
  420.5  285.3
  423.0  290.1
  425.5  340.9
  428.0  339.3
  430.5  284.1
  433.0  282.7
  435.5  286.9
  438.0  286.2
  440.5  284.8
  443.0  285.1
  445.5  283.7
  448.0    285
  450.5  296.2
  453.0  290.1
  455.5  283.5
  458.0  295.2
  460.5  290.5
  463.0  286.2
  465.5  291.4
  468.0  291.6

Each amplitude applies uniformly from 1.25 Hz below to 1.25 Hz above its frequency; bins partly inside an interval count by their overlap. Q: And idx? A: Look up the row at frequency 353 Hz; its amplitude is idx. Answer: 255.2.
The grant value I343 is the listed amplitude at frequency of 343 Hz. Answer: 253.9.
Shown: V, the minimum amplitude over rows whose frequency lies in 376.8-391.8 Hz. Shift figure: 255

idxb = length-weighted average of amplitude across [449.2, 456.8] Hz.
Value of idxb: 290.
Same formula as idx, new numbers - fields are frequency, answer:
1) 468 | 291.6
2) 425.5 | 340.9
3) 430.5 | 284.1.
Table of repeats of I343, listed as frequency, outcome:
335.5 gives 261.7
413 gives 269.9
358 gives 251.4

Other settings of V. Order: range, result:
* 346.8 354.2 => 255.1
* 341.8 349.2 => 253.9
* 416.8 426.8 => 279.4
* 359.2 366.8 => 240.3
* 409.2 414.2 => 269.9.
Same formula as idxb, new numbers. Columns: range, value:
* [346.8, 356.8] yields 254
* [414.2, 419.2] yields 281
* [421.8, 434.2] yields 308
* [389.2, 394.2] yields 267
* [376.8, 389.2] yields 262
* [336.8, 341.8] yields 255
